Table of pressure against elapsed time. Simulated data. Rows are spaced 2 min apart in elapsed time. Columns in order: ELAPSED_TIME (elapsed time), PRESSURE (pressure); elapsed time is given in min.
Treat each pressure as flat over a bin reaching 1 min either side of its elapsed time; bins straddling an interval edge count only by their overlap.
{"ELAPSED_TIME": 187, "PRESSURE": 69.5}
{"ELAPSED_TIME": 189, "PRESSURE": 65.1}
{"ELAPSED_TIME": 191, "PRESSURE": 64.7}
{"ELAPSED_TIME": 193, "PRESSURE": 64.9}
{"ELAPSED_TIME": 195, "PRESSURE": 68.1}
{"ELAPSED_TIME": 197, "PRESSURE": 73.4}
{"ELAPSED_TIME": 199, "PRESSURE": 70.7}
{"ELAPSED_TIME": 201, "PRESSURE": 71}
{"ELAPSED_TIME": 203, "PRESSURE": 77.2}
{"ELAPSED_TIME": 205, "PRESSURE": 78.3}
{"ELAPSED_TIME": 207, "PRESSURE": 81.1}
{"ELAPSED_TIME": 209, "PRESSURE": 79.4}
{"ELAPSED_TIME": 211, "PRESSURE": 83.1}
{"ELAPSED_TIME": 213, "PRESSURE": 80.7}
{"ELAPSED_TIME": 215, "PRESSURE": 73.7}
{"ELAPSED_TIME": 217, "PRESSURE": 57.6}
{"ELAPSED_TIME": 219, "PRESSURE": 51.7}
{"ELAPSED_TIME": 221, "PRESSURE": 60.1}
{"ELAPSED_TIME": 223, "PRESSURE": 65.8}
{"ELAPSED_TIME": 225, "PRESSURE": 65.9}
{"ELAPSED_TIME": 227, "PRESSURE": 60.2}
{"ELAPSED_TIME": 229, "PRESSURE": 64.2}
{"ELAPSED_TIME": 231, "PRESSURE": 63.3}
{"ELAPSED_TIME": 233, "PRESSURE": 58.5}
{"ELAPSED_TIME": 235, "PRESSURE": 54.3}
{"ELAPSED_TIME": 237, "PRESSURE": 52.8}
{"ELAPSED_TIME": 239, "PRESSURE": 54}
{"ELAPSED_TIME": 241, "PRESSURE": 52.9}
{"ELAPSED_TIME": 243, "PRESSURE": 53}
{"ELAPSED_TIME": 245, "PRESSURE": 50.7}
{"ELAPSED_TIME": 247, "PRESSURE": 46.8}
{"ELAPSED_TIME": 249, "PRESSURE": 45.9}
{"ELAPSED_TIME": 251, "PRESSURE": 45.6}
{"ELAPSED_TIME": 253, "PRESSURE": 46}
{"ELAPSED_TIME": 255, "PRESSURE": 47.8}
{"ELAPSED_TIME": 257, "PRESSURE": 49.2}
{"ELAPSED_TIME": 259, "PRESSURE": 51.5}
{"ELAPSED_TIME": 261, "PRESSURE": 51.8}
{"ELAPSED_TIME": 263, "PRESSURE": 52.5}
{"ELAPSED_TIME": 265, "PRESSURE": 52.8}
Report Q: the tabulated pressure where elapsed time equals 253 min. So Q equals 46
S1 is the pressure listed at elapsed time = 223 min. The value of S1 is 65.8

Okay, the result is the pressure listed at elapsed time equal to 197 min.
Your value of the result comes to 73.4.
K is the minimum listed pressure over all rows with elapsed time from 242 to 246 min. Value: 50.7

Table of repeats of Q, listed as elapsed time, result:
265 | 52.8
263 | 52.5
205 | 78.3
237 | 52.8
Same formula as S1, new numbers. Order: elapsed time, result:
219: 51.7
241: 52.9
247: 46.8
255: 47.8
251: 45.6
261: 51.8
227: 60.2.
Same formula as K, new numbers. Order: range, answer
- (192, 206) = 64.9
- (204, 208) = 78.3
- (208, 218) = 57.6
